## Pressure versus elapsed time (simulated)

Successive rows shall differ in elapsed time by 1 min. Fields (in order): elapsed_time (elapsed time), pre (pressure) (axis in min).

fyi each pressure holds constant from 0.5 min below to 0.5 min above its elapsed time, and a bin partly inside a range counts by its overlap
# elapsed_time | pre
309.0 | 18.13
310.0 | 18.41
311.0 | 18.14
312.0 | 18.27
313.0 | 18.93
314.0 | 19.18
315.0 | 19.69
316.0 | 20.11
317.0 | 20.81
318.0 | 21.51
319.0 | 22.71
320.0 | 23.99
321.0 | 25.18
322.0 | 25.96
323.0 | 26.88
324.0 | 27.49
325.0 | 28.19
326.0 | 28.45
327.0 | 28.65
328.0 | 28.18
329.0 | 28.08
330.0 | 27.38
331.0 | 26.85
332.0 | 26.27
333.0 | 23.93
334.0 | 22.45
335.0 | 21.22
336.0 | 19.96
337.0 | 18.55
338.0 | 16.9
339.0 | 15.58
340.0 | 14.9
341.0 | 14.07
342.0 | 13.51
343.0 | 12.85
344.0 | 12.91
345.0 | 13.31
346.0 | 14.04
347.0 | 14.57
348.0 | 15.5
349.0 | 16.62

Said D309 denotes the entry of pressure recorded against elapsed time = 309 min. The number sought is 18.13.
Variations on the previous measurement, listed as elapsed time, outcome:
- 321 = 25.18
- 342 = 13.51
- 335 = 21.22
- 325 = 28.19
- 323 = 26.88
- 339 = 15.58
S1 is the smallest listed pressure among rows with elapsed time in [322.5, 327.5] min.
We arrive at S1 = 26.88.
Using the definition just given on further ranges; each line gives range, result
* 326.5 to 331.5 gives 26.85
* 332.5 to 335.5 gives 21.22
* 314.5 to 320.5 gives 19.69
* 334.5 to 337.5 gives 18.55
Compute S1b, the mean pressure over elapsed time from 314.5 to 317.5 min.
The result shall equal 20.2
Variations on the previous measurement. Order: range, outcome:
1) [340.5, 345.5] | 13.3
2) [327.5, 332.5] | 27.4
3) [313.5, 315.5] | 19.4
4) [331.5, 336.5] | 22.8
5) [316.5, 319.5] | 21.7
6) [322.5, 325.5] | 27.5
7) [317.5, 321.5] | 23.3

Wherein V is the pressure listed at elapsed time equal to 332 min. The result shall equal 26.27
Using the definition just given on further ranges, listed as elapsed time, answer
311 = 18.14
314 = 19.18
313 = 18.93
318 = 21.51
